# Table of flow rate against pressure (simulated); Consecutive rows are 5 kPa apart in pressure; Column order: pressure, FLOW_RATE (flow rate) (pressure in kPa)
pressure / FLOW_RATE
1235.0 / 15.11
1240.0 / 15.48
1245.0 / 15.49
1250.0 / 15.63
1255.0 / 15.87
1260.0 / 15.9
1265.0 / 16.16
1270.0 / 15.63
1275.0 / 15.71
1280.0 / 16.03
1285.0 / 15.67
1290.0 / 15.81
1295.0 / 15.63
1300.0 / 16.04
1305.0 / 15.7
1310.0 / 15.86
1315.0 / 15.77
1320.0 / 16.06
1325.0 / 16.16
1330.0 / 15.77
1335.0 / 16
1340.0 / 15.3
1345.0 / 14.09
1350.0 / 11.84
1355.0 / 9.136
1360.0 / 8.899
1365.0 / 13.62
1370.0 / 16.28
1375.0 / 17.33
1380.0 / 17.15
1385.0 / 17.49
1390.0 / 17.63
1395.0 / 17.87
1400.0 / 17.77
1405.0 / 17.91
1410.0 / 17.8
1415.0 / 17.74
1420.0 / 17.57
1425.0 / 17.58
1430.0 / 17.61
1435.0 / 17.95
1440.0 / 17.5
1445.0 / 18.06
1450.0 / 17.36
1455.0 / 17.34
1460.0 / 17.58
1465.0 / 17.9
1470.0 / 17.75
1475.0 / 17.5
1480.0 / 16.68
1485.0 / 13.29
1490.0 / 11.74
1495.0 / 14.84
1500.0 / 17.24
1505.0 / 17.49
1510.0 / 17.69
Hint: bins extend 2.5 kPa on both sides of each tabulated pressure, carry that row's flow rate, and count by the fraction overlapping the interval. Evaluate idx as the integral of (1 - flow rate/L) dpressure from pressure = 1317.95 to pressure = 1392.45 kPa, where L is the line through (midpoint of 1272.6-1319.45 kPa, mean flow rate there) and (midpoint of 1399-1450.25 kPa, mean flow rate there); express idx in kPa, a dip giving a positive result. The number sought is 8.28 kPa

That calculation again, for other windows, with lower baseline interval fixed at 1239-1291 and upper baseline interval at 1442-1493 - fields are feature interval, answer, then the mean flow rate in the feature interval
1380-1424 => -3.8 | 17.7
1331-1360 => 5.5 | 13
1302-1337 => 0.1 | 15.9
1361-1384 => 0.6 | 15.7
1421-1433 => -0.9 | 17.6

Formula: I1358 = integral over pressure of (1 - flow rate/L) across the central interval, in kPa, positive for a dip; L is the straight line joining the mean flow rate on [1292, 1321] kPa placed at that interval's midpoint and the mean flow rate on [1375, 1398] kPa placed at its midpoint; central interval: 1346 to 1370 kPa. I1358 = 7.50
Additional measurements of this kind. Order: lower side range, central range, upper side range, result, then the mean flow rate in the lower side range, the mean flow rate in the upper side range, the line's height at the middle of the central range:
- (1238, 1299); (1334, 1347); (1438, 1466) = 1.11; 15.8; 17.6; 16.5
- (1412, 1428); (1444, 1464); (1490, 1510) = -0.71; 17.6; 16.1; 17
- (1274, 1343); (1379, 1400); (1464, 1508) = -2.23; 15.8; 16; 15.9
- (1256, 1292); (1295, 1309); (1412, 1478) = 0.27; 15.8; 17.6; 16.1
